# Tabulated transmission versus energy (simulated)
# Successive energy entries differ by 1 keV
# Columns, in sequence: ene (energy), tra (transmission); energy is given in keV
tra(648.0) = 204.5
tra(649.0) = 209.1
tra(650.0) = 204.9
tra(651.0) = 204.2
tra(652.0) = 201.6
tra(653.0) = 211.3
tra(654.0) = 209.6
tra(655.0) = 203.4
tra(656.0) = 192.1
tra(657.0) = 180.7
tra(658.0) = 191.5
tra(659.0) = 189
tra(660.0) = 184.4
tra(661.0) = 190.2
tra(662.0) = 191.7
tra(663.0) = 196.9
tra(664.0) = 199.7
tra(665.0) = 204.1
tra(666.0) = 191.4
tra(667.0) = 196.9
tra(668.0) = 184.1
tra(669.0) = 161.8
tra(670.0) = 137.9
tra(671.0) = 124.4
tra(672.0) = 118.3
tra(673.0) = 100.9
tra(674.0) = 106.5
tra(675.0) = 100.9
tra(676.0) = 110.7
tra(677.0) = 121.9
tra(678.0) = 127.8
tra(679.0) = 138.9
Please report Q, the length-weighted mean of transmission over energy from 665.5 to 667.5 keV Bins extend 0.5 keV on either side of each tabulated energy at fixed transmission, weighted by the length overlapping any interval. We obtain 194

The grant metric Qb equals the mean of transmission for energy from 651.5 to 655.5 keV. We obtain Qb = 206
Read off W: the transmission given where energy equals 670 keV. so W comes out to 137.9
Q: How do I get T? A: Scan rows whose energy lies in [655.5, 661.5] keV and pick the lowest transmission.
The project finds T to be 180.7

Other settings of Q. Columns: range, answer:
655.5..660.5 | 188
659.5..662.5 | 189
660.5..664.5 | 195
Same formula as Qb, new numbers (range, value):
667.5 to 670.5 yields 161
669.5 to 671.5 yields 131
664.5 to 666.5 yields 198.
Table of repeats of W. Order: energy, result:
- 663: 196.9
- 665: 204.1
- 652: 201.6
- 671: 124.4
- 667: 196.9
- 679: 138.9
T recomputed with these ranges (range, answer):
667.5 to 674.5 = 100.9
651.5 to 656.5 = 192.1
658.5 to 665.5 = 184.4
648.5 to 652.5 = 201.6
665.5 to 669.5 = 161.8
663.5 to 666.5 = 191.4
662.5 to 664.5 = 196.9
